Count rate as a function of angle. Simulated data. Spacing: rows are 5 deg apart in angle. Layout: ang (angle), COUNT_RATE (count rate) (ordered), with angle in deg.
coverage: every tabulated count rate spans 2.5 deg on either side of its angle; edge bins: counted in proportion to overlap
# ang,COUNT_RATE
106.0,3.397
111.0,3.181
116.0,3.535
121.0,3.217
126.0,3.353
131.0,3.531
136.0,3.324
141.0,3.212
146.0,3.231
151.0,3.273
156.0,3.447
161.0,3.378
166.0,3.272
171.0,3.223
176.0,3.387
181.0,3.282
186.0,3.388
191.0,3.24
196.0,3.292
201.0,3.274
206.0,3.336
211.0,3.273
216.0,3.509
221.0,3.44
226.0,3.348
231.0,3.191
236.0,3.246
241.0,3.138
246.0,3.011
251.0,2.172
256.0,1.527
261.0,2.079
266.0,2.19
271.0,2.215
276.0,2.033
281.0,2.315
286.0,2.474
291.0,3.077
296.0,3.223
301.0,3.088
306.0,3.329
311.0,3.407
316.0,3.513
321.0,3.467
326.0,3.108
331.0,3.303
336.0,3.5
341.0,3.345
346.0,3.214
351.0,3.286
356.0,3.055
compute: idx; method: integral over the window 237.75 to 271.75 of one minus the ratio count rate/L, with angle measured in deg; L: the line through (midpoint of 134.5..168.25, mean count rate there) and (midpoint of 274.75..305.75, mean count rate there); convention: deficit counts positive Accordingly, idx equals 6.48 deg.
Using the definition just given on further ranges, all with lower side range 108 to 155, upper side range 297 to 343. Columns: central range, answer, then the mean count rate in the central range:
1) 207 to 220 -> -0.2 deg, 3.39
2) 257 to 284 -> 9.7 deg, 2.14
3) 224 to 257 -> 4.7 deg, 2.85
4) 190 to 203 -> 0.2 deg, 3.27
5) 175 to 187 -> -0.1 deg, 3.34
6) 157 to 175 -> 0.1 deg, 3.31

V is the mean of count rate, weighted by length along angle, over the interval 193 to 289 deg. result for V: 2.8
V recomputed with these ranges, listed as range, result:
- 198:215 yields 3.31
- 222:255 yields 2.97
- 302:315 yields 3.35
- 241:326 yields 2.72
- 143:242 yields 3.31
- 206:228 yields 3.39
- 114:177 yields 3.33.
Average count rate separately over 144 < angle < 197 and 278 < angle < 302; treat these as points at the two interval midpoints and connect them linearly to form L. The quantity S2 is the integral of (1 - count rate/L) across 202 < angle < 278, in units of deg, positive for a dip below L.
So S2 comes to 5.9 deg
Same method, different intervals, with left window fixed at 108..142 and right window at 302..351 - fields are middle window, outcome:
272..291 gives 5.50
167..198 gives 0.39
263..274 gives 3.80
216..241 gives 0.24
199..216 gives 0.08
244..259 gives 5.10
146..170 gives 0.14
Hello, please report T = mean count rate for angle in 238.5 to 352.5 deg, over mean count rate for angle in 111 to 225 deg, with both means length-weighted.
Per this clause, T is 0.9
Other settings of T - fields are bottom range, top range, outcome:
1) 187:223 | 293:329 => 0.99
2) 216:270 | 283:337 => 1.16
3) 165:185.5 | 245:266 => 0.65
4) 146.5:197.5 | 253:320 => 0.80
